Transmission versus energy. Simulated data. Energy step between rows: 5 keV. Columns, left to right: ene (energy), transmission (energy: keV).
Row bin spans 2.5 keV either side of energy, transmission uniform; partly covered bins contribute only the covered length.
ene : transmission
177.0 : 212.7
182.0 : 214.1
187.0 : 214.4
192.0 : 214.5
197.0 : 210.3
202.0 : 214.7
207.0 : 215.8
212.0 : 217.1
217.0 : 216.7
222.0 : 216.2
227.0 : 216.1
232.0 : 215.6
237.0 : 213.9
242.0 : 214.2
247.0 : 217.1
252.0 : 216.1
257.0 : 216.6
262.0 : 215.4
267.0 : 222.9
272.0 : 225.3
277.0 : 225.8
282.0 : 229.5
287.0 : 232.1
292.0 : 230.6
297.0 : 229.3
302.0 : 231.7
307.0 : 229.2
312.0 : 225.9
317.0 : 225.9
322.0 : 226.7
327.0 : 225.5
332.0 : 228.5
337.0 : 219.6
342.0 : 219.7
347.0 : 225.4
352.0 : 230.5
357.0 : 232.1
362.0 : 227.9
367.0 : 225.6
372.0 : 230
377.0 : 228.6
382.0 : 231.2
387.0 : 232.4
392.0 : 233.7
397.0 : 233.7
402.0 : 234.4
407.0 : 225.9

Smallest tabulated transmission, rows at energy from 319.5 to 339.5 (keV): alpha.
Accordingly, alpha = 219.6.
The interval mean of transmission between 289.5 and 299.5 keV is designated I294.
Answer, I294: 230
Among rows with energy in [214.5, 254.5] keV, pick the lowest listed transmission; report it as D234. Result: 213.9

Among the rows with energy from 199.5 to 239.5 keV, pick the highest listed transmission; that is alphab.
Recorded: 217.1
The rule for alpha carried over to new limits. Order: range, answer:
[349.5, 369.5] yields 225.6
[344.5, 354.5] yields 225.4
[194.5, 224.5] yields 210.3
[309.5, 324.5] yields 225.9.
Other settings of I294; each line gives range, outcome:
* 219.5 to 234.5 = 216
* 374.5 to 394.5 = 231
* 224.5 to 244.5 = 215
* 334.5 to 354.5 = 224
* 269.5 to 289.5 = 228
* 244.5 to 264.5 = 216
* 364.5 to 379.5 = 228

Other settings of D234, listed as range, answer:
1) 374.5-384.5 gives 228.6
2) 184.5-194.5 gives 214.4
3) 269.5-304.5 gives 225.3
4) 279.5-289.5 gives 229.5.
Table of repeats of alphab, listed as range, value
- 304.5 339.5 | 229.2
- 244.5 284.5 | 229.5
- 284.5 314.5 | 232.1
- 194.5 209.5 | 215.8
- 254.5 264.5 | 216.6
